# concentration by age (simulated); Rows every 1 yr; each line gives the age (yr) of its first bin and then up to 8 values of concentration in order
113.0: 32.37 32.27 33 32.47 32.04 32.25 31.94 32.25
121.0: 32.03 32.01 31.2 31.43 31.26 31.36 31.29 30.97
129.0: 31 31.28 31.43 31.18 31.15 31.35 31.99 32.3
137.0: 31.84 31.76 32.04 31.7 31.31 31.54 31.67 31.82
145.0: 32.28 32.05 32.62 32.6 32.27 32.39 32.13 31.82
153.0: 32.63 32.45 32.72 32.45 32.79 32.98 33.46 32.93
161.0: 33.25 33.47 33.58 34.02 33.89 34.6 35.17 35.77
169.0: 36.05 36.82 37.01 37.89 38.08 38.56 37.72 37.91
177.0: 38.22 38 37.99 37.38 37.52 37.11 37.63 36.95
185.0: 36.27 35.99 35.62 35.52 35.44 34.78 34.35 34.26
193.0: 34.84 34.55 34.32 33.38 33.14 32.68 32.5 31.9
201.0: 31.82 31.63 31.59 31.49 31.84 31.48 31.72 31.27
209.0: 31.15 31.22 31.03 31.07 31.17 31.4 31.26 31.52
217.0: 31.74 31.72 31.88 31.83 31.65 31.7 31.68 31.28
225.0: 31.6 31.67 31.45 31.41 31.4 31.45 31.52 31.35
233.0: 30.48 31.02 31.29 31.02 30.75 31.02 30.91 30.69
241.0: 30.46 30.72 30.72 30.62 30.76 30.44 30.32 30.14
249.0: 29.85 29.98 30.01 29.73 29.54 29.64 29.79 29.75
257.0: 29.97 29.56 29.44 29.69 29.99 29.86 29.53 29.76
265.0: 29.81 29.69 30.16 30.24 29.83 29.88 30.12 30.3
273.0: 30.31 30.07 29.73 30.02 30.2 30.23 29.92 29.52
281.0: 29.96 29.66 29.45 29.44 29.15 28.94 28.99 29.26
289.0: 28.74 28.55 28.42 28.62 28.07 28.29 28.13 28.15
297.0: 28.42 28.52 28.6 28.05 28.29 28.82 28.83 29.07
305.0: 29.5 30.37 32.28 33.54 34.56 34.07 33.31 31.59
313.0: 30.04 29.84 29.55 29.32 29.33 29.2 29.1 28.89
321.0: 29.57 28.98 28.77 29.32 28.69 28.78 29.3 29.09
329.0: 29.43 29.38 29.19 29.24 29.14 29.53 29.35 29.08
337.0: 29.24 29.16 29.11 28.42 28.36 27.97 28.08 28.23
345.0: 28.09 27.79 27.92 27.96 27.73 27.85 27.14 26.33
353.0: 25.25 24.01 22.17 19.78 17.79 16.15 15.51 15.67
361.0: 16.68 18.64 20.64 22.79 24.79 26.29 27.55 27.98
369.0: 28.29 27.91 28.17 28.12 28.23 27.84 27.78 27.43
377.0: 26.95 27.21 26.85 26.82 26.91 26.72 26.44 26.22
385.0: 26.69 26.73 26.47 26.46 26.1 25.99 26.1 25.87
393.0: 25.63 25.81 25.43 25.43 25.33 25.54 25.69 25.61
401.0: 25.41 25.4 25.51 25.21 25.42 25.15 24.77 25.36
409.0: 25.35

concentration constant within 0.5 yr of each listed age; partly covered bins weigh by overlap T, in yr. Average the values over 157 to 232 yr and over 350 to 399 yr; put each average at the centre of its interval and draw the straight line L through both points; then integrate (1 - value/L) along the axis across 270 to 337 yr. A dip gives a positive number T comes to -2.8 yr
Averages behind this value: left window 33.8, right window 25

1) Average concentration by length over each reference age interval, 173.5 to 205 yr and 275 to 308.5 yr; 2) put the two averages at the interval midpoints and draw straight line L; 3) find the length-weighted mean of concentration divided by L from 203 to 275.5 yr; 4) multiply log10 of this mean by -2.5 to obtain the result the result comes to 0.05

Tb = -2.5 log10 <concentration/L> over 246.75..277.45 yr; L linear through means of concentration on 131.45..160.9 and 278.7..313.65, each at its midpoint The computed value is 0.01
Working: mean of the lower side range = 32.2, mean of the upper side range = 29.7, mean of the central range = 29.9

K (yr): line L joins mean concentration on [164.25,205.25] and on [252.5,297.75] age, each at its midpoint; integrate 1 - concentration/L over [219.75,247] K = 0.9 yr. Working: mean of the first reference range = 35.3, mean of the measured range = 31.1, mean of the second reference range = 29.5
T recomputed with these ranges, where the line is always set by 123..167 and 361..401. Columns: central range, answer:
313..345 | -1.9 yr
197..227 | -1.1 yr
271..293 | -0.6 yr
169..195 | -4.4 yr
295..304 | -0.1 yr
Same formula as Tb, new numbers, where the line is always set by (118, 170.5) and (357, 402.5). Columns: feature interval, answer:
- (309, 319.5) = -0.13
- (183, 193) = -0.14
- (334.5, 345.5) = -0.09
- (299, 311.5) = -0.12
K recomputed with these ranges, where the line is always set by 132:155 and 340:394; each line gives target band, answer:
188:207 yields -1.7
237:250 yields -0.7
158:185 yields -4.3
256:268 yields -0.5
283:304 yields -0.8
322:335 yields -1.2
